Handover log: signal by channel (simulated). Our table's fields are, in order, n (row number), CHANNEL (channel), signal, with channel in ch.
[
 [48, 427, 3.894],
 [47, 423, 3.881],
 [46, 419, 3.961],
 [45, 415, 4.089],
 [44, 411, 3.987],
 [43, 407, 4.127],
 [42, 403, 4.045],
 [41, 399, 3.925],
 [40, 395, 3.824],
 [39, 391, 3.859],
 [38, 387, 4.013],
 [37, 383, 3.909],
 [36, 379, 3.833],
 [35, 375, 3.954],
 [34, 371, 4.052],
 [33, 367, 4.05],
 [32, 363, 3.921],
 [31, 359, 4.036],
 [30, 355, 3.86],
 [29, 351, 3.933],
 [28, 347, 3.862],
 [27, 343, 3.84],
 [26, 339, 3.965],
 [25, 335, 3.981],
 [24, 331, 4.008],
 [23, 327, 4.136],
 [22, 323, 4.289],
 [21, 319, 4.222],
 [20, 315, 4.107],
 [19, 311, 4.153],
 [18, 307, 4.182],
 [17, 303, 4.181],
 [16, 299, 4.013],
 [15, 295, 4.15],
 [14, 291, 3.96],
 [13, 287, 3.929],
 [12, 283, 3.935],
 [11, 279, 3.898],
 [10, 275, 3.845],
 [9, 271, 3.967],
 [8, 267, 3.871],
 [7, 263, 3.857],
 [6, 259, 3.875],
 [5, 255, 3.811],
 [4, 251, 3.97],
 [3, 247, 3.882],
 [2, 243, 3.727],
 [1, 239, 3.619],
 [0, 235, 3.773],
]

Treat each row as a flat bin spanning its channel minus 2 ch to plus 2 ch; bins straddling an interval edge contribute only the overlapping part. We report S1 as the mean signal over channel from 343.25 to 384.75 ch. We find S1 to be 3.94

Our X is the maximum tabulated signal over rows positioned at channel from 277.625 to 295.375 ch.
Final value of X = 4.15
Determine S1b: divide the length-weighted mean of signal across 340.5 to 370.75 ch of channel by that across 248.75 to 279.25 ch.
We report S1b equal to 1.01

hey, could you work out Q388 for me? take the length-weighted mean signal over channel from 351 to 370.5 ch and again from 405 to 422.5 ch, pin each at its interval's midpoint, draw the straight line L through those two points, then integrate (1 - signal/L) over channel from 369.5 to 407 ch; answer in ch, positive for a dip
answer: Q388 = 0.5 ch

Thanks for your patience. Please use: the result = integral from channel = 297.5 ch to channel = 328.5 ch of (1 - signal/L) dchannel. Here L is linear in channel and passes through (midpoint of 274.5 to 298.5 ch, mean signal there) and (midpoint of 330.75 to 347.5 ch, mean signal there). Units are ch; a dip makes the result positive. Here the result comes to -1.70 ch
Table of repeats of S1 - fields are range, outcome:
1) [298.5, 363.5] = 4.04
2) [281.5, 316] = 4.07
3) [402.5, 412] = 4.06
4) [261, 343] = 4.03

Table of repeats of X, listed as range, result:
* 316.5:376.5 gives 4.289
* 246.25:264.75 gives 3.97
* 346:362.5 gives 4.036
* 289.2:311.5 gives 4.182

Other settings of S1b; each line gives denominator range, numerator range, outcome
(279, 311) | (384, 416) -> 0.98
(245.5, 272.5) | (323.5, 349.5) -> 1.02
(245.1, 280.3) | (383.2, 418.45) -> 1.02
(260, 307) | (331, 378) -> 0.99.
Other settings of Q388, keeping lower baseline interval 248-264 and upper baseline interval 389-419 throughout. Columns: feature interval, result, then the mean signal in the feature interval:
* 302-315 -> -0.82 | 4.16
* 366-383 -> -0.01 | 3.96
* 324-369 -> -0.35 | 3.97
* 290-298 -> -0.32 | 4.06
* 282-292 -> -0.10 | 3.94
